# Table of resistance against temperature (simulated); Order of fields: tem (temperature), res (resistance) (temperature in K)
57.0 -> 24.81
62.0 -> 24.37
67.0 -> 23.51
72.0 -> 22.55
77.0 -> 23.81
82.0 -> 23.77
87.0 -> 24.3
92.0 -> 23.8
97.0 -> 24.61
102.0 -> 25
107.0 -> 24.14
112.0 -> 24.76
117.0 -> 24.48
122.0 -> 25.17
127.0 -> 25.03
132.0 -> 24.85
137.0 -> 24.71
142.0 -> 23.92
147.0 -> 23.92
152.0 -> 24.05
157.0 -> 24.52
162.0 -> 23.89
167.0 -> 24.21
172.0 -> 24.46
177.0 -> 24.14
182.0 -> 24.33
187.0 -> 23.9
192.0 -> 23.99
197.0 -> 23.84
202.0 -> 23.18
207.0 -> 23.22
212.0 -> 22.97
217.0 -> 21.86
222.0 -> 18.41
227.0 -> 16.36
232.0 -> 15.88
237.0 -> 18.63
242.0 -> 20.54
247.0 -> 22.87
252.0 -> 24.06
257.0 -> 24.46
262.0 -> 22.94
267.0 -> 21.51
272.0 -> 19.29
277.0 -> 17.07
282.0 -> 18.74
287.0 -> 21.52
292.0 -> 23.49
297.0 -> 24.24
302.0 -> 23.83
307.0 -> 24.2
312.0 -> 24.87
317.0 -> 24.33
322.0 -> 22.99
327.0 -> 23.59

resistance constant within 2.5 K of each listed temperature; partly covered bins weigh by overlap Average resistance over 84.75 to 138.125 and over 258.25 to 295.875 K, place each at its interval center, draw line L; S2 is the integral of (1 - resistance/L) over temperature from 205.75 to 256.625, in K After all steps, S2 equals 3.1 K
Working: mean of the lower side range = 24.6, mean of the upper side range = 20.9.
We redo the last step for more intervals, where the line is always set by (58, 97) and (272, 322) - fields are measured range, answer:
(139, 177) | -1.4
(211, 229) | 2.5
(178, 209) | -1.0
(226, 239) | 3.3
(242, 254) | -0.1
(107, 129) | -1.1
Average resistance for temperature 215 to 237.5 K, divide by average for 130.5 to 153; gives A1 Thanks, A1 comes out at 0.7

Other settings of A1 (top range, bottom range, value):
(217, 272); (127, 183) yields 0.85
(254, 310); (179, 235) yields 1.02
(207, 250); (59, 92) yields 0.84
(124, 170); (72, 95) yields 1.02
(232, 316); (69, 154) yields 0.90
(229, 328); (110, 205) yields 0.90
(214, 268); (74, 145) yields 0.85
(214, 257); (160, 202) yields 0.84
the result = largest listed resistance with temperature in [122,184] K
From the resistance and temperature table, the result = 25.17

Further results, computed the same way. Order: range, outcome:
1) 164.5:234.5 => 24.46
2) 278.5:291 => 21.52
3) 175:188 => 24.33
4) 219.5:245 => 20.54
